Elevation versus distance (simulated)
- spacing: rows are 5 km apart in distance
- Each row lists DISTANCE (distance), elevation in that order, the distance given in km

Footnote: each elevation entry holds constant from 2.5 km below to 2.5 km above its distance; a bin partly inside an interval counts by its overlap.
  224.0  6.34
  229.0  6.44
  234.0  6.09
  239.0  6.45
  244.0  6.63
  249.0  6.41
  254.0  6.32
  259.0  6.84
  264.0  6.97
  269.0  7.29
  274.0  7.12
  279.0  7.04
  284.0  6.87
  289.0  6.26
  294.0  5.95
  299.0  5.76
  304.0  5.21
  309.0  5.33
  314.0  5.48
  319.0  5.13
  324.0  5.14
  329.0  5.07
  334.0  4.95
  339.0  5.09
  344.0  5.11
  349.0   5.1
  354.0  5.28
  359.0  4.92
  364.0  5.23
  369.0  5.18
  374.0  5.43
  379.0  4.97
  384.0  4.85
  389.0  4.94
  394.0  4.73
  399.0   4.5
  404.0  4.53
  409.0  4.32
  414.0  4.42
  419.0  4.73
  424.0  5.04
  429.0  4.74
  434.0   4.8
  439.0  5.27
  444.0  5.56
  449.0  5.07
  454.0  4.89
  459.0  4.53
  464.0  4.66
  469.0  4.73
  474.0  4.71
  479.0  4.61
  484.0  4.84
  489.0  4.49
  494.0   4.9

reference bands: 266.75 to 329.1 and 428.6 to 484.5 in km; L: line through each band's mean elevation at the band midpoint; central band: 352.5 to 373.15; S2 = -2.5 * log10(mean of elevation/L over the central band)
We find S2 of 0.08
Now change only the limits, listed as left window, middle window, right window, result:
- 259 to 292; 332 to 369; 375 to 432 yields 0.10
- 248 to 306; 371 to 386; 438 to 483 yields 0.11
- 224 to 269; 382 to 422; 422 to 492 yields 0.15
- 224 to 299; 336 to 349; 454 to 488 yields 0.15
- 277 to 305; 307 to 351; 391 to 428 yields 0.11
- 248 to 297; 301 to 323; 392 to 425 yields 0.15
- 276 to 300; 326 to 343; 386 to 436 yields 0.14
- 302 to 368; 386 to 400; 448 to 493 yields 0.05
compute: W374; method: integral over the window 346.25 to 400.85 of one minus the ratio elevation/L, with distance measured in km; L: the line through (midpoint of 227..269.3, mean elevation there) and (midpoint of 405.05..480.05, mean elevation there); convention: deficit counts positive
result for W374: 4.16 km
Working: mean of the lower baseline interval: 6.57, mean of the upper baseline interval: 4.8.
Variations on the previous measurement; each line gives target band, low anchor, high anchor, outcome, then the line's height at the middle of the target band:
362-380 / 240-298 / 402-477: 1.1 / 5.55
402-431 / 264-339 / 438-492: 3.0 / 5.16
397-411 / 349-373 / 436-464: 1.8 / 5.1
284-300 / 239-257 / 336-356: -0.8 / 5.87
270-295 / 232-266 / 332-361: -2.9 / 6.03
